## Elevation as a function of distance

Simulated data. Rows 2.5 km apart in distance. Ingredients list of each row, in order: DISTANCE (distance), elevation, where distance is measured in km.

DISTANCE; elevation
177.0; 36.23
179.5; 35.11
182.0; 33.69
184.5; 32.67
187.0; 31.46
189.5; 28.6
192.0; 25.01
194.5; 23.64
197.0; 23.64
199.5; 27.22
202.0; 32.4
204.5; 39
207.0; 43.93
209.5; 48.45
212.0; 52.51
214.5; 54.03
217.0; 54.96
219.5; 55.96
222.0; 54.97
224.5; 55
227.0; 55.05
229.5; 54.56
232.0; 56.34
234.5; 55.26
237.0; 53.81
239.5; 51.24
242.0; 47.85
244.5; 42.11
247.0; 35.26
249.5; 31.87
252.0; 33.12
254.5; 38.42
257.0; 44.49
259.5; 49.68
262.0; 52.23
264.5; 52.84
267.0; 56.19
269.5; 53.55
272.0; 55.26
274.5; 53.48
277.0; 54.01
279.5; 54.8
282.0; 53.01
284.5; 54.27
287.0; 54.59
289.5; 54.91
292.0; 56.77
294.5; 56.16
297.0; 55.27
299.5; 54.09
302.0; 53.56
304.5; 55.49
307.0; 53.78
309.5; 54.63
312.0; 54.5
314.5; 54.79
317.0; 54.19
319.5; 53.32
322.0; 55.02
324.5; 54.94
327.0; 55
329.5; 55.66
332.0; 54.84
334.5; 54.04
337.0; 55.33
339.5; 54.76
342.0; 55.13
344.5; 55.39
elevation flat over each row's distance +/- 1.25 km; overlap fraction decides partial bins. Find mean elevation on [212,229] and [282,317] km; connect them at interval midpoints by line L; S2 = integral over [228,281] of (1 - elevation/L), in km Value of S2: 5.7 km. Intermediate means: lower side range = 54.8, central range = 48.9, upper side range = 54.7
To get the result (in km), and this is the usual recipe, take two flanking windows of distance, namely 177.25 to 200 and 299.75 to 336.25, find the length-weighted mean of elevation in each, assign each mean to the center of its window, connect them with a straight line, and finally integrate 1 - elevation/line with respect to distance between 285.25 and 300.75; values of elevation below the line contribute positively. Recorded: -1.75 km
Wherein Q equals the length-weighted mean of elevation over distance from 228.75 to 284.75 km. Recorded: 49.2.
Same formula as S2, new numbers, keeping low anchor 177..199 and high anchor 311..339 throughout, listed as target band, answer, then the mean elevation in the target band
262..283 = -4.2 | 54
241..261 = 0.3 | 40.4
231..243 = -4.5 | 52.9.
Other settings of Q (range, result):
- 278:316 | 54.7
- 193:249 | 45.9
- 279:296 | 54.9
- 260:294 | 54.2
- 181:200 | 28.2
